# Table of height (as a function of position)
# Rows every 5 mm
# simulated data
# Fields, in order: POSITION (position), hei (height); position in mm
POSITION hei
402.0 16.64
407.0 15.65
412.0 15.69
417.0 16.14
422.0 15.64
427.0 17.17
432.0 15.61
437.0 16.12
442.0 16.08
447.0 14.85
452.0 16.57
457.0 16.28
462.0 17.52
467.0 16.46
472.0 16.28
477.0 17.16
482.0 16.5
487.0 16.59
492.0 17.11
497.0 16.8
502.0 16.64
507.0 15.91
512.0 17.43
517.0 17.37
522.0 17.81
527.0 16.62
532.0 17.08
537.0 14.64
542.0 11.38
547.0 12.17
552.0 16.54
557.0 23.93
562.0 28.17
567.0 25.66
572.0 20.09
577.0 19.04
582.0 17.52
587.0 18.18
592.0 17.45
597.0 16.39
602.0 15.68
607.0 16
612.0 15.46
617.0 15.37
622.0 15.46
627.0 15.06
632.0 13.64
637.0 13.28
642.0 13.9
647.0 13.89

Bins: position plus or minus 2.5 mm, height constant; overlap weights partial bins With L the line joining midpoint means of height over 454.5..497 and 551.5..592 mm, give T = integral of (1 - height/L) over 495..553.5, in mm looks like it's 9.39 mm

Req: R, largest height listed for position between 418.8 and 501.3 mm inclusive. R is 17.52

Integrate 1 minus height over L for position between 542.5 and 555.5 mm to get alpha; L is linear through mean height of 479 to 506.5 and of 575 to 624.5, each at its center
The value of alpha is 1.6 mm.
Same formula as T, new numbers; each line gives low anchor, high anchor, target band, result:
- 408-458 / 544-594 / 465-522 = 2.87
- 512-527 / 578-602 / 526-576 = -3.87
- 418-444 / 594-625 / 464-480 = -0.62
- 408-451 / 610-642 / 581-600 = -3.14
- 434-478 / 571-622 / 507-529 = -0.74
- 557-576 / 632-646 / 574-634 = 7.22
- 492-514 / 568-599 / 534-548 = 3.68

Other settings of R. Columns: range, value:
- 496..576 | 28.17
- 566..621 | 25.66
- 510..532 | 17.81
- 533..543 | 14.64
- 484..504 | 17.11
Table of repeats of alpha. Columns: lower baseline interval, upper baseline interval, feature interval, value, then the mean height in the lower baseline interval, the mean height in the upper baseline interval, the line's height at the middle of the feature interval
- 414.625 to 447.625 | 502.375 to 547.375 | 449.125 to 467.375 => -0.9 mm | 16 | 15.8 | 15.9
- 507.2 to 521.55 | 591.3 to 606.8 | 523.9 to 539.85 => 0.9 mm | 17.2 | 16.3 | 17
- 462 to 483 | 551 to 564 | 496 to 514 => 2.4 mm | 16.7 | 23.4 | 19.3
